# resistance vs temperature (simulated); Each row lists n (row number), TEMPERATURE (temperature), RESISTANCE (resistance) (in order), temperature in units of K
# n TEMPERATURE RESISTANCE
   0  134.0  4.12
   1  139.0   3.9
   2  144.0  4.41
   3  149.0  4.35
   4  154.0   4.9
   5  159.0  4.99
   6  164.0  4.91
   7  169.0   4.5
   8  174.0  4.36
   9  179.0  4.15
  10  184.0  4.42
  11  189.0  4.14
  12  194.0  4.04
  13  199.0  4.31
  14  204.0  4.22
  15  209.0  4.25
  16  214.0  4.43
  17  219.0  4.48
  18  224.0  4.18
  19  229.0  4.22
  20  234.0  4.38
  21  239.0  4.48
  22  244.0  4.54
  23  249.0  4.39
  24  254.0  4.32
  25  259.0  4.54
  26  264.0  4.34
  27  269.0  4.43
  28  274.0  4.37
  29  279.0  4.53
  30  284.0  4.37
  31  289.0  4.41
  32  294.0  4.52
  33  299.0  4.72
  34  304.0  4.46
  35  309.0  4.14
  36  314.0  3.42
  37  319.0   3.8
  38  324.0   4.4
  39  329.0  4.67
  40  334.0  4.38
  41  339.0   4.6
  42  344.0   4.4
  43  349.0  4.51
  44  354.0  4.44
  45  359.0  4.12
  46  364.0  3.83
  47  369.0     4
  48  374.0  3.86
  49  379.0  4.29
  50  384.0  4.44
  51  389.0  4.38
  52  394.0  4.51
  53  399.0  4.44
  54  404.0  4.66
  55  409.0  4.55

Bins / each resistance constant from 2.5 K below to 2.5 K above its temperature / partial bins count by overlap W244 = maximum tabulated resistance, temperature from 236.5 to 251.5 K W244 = 4.54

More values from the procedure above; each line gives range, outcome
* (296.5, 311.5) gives 4.72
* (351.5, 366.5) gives 4.44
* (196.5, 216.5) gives 4.43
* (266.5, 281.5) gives 4.53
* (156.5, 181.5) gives 4.99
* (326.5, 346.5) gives 4.67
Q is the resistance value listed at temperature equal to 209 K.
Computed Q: 4.25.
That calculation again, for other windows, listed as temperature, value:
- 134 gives 4.12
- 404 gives 4.66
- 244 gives 4.54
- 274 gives 4.37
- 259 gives 4.54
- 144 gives 4.41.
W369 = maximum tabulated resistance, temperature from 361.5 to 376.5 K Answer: 4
